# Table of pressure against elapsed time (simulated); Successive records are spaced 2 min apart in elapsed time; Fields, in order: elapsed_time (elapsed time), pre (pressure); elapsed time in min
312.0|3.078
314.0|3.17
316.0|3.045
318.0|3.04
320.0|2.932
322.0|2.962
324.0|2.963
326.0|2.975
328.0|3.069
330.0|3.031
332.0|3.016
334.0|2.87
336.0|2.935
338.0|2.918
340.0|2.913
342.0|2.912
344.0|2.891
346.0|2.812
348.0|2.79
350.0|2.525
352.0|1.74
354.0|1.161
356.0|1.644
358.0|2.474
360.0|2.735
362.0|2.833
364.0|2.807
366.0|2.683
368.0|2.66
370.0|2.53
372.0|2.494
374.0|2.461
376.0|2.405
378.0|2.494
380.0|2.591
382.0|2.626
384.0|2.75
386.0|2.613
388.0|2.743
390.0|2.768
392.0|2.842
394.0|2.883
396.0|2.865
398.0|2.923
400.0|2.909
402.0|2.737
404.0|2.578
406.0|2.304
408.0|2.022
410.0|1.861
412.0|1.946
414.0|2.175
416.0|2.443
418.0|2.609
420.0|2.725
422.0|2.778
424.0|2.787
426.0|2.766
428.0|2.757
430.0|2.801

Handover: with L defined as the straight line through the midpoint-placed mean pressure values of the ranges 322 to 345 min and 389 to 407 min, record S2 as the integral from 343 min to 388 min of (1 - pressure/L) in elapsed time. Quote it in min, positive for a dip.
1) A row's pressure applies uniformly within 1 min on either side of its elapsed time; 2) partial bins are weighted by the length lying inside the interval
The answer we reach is 5.7 min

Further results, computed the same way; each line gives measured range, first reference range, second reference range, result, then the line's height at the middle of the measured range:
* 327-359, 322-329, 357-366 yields 2.9 min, 2.86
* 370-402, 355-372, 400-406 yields -1.1 min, 2.6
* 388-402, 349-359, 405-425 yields -4.0 min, 2.22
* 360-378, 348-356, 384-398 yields -2.6 min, 2.3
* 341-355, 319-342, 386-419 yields 2.2 min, 2.86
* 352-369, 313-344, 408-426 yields 2.6 min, 2.78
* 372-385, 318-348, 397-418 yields 0.3 min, 2.61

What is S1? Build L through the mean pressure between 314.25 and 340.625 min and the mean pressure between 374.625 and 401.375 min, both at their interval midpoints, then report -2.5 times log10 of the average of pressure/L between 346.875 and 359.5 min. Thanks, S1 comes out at 0.34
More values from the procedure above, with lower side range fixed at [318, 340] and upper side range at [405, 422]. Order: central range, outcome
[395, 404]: -0.18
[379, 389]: -0.06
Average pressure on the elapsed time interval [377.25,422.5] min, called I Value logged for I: 2.57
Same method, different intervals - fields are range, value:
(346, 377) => 2.41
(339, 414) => 2.53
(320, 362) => 2.68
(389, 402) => 2.86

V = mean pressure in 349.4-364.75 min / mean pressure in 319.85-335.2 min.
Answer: 0.75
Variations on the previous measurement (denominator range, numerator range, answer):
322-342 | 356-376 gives 0.87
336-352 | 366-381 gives 0.92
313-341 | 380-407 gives 0.91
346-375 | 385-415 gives 1.06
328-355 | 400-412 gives 0.87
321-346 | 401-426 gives 0.82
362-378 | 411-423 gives 0.95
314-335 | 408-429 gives 0.82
